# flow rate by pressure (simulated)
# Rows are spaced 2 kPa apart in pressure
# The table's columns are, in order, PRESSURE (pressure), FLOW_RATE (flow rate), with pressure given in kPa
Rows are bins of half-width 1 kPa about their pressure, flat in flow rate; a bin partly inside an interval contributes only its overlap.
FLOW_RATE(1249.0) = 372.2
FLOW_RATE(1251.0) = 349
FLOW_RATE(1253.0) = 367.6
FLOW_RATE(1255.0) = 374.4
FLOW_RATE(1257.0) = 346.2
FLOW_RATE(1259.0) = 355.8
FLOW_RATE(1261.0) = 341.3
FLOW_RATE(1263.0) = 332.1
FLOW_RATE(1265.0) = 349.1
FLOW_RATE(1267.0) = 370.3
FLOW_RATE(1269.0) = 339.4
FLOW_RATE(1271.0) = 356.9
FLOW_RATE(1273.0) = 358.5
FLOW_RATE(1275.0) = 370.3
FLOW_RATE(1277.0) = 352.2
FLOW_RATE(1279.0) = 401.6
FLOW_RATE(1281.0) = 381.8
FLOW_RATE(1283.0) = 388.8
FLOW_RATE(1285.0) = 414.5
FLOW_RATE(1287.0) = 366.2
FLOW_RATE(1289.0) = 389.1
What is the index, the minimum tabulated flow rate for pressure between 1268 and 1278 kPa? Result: 339.4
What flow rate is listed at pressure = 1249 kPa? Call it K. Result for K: 372.2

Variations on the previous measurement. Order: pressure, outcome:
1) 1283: 388.8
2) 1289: 389.1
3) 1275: 370.3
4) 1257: 346.2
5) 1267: 370.3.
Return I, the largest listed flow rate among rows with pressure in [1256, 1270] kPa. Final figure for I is 370.3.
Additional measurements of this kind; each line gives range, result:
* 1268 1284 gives 401.6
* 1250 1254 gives 367.6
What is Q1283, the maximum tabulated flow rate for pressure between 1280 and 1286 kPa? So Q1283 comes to 414.5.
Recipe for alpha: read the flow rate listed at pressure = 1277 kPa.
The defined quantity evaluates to 352.2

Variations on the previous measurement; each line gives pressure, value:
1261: 341.3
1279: 401.6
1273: 358.5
